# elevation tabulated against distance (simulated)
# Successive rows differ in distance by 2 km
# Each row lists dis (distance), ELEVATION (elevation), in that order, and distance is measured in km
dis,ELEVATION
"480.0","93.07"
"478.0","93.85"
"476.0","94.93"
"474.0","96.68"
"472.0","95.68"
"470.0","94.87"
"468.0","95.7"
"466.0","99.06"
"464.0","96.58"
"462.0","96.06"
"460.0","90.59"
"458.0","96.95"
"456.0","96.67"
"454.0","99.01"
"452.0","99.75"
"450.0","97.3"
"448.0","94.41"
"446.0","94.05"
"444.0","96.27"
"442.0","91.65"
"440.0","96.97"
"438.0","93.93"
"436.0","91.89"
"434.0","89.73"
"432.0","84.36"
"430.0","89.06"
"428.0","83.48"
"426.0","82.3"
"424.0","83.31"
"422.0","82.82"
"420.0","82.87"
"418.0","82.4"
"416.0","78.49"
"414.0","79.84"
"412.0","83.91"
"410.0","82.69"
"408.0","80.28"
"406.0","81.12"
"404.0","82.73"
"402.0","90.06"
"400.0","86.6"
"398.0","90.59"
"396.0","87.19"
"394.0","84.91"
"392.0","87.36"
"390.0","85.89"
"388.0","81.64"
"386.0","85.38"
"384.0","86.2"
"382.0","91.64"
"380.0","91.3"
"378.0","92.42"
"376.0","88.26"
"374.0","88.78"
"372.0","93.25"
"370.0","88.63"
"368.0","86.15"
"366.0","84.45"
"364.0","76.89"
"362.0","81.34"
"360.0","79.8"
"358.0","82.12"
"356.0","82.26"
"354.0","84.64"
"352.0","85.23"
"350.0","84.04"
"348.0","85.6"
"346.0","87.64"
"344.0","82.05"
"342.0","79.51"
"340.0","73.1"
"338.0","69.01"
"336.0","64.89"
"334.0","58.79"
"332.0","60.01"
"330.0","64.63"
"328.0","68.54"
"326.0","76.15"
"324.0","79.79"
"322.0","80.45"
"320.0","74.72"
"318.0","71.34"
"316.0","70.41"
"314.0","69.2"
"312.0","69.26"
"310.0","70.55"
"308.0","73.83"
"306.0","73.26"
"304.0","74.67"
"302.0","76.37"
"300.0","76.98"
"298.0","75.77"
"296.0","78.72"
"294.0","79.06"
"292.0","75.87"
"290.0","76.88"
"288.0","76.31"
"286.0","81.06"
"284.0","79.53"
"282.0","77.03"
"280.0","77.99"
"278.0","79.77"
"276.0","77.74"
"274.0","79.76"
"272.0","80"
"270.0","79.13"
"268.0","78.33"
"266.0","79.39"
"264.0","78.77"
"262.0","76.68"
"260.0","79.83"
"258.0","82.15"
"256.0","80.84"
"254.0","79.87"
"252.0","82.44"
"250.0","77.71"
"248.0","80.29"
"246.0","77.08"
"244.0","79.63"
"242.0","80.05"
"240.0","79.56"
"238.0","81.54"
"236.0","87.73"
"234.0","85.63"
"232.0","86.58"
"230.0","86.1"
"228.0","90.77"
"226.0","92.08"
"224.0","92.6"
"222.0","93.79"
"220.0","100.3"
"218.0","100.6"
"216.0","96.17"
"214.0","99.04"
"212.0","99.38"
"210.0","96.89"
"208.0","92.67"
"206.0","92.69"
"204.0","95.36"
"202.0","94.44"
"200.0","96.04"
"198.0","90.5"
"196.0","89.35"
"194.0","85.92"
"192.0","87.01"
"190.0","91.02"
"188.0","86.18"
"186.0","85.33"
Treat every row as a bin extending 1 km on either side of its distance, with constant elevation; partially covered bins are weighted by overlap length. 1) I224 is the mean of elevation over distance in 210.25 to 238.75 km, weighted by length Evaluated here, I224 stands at 92.5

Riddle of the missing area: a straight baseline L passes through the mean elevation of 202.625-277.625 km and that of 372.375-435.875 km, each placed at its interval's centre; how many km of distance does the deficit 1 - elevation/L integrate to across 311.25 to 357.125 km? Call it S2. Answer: 5.80 km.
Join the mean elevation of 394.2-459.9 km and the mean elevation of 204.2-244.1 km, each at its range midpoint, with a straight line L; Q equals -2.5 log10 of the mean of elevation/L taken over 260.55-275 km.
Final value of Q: 0.15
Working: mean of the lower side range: 91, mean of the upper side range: 88.5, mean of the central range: 78.9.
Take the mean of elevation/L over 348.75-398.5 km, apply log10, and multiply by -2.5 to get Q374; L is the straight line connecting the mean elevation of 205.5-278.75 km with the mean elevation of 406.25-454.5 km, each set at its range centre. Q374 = 0.02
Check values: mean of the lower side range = 85.5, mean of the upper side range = 88.1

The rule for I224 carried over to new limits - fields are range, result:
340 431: 84.7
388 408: 85.7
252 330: 76.7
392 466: 89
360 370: 82.6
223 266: 82.7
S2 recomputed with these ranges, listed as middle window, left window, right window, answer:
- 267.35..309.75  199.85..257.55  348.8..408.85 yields 4.9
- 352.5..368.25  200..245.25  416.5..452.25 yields 1.4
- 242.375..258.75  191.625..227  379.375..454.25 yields 2.3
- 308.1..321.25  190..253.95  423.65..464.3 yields 2.8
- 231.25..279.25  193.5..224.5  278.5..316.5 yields 2.5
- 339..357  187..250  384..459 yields 1.2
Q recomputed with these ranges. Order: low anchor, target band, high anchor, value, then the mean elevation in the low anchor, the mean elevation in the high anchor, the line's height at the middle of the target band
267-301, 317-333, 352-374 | 0.13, 78.2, 84.2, 81.3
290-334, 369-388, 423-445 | -0.09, 73.1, 89.4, 81.9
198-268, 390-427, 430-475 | 0.12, 87.4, 94.8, 93.3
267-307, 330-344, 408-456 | 0.19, 77.7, 88.7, 81.5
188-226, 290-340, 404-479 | 0.27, 93.8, 90.4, 92.3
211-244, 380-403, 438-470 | 0.09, 90.4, 96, 94.4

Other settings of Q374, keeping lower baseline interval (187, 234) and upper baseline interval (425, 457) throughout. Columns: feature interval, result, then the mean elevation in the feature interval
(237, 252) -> 0.16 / 79.6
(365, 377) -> 0.05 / 88.3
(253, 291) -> 0.17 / 79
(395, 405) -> 0.06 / 87.4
